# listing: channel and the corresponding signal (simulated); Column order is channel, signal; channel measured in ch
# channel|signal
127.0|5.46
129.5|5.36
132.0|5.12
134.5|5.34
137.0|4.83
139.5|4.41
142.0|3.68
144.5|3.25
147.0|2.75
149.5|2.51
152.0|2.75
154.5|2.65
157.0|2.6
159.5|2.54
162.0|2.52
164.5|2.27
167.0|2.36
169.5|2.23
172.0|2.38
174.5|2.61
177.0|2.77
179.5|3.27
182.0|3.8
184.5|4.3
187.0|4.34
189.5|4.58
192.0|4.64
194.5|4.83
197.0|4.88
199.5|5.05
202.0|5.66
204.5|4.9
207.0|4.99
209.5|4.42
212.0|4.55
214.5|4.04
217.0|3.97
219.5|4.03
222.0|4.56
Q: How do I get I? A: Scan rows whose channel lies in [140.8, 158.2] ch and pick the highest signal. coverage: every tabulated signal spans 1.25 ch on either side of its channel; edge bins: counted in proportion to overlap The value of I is 3.68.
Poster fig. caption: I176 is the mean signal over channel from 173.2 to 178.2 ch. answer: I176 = 2.69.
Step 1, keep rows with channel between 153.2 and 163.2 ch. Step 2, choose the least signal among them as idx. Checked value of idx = 2.52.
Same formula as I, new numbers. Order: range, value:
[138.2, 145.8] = 4.41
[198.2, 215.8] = 5.66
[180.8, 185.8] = 4.3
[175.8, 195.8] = 4.83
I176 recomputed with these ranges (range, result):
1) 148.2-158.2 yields 2.63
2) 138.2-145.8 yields 3.78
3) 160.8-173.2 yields 2.35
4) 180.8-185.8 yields 4.06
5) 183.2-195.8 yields 4.54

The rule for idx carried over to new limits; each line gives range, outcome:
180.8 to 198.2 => 3.8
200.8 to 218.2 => 3.97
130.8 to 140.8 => 4.41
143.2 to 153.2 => 2.51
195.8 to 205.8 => 4.88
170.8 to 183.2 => 2.38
